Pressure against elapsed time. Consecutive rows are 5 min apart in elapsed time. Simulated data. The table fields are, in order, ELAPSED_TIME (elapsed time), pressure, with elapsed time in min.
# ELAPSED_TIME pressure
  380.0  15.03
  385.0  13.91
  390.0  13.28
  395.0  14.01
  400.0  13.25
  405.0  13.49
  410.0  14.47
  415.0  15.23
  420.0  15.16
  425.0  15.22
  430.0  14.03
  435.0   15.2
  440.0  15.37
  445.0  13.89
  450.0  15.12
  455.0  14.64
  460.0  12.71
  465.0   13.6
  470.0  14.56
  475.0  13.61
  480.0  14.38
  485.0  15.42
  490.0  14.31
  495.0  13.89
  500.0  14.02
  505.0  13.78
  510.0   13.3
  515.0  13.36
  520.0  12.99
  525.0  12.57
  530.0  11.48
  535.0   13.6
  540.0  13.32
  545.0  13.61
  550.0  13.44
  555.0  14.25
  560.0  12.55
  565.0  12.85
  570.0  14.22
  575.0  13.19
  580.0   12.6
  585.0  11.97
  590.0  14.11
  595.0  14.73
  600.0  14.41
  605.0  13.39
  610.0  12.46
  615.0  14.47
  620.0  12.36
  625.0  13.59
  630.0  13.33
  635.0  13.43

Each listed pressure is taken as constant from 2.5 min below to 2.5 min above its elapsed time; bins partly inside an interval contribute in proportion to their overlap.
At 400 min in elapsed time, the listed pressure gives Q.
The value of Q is 13.25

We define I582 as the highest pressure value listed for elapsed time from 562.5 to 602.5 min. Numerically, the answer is 14.73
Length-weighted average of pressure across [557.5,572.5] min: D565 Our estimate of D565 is 13.2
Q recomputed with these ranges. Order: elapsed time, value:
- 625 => 13.59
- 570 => 14.22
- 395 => 14.01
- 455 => 14.64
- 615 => 14.47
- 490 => 14.31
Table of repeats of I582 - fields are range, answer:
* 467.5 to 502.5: 15.42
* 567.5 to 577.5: 14.22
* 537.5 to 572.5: 14.25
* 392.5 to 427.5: 15.23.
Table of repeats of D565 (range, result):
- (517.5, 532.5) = 12.3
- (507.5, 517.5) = 13.3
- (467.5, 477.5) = 14.1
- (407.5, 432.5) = 14.8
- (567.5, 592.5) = 13.2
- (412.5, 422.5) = 15.2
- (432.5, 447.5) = 14.8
